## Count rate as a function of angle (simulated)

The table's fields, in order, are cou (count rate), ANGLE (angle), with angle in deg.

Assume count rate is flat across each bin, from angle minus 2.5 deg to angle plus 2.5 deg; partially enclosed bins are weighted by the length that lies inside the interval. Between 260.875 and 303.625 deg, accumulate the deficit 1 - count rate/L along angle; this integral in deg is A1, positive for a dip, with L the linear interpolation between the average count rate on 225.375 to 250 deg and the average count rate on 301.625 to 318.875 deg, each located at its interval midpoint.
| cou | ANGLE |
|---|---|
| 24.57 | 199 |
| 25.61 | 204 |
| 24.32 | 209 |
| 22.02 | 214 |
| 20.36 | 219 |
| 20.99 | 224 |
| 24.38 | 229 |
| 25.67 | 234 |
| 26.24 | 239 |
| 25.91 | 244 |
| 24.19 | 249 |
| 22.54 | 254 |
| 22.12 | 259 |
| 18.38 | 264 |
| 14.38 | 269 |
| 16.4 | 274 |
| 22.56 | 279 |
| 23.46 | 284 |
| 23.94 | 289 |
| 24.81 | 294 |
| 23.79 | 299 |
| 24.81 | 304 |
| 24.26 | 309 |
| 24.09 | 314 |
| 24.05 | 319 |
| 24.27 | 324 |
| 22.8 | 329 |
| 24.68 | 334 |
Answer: 6.0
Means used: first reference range 25.1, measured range 21.2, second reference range 24.3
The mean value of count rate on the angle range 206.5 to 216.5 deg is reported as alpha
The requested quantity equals 23.2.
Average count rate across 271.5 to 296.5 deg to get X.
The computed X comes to 22.2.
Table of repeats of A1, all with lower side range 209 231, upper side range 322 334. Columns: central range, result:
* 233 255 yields -2.46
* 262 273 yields 3.16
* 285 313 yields -1.14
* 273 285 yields 1.04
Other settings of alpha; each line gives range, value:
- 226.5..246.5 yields 25.6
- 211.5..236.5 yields 22.7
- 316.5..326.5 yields 24.2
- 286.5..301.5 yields 24.2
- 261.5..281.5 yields 17.9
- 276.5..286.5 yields 23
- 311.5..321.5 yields 24.1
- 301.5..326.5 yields 24.3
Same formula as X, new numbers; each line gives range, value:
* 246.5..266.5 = 21.8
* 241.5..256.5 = 24.2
